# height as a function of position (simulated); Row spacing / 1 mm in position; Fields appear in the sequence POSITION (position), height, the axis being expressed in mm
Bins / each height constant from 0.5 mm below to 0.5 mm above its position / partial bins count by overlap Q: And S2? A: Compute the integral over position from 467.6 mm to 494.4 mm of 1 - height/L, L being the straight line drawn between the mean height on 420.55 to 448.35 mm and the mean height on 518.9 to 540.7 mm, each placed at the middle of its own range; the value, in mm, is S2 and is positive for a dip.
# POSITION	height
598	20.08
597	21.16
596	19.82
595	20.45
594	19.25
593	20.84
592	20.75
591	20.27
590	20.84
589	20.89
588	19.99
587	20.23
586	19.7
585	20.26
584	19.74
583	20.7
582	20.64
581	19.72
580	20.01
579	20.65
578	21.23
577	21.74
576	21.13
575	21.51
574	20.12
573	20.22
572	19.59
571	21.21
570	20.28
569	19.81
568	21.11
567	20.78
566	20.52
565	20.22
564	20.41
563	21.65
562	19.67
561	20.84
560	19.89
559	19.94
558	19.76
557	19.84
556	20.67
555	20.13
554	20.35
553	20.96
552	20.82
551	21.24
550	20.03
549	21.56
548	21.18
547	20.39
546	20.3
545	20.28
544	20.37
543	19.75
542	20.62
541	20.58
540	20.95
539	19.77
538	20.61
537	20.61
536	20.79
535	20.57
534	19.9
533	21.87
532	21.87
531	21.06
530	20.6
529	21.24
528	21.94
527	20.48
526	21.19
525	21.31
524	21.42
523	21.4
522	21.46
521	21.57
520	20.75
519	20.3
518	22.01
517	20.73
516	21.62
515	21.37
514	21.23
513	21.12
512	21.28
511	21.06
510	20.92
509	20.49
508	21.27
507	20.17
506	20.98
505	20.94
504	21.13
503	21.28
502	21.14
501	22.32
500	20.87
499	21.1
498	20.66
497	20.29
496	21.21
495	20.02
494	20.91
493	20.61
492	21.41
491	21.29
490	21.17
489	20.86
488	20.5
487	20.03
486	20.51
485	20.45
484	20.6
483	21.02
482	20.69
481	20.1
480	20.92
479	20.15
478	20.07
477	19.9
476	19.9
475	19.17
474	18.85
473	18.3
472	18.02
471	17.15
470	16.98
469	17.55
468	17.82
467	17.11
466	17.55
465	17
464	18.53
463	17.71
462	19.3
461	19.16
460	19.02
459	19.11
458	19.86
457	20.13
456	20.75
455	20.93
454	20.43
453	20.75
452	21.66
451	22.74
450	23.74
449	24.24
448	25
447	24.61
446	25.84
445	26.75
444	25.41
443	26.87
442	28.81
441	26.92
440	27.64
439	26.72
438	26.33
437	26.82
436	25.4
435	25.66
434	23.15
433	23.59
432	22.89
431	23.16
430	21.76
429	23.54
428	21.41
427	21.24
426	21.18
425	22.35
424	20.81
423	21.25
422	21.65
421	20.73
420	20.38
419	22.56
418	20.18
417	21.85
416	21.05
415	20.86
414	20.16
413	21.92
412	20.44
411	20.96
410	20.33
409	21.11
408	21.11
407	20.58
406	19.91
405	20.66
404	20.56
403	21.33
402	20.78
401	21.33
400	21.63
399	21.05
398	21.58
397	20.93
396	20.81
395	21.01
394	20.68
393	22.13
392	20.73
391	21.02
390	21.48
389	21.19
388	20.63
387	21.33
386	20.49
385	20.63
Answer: 3.3 mm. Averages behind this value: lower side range 24.2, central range 19.8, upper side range 21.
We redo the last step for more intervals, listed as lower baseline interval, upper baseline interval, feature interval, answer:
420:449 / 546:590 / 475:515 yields 3.0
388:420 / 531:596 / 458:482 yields 2.4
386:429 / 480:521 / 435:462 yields -3.4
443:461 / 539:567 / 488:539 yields 0.5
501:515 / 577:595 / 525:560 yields 0.2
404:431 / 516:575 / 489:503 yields -0.1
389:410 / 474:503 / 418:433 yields -0.6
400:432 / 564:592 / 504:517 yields -0.1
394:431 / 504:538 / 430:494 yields -1.2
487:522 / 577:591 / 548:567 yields 0.1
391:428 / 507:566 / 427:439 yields -1.7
